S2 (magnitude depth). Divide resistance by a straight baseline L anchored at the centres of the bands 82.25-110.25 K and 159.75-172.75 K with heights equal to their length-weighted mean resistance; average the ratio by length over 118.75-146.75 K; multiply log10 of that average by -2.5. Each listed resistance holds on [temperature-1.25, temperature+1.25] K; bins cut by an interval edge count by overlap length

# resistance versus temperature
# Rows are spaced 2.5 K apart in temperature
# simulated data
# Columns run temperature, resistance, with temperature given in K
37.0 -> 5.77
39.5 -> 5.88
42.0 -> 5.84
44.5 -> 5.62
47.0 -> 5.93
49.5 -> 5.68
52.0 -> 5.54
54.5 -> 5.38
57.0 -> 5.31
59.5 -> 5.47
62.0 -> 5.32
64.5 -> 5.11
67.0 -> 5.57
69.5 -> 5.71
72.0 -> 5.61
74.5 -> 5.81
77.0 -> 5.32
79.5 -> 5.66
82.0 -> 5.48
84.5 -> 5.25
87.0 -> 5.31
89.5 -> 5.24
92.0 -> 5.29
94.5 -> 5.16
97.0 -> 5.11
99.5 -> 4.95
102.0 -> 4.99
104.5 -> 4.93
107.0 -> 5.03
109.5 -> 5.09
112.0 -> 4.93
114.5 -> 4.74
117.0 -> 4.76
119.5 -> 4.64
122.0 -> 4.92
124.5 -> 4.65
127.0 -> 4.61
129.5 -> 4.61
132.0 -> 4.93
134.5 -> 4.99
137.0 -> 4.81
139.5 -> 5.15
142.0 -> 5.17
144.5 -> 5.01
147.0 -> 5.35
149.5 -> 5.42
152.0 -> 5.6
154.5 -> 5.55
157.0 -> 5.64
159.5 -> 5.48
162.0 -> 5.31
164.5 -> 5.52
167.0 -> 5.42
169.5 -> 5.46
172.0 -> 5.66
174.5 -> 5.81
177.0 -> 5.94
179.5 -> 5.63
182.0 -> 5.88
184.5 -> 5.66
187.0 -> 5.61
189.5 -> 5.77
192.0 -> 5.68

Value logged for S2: 0.09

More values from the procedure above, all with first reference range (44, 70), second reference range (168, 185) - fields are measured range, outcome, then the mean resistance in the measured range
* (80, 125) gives 0.111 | 5.04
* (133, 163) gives 0.076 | 5.29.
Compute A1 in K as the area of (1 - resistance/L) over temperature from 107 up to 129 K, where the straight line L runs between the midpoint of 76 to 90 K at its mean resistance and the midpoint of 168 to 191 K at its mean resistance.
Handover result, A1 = 2.81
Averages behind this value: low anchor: 5.39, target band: 4.8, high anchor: 5.71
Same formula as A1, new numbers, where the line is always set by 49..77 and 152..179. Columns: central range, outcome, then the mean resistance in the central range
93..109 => 1.4 K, 5.04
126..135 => 1.3 K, 4.77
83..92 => 0.4 K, 5.28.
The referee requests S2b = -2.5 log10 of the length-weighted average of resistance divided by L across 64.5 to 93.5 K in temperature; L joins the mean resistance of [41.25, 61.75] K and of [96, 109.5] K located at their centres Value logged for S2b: -0.04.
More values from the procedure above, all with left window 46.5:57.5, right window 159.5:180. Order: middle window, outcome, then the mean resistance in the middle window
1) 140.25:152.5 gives 0.06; 5.29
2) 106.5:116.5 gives 0.13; 4.93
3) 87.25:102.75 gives 0.09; 5.14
